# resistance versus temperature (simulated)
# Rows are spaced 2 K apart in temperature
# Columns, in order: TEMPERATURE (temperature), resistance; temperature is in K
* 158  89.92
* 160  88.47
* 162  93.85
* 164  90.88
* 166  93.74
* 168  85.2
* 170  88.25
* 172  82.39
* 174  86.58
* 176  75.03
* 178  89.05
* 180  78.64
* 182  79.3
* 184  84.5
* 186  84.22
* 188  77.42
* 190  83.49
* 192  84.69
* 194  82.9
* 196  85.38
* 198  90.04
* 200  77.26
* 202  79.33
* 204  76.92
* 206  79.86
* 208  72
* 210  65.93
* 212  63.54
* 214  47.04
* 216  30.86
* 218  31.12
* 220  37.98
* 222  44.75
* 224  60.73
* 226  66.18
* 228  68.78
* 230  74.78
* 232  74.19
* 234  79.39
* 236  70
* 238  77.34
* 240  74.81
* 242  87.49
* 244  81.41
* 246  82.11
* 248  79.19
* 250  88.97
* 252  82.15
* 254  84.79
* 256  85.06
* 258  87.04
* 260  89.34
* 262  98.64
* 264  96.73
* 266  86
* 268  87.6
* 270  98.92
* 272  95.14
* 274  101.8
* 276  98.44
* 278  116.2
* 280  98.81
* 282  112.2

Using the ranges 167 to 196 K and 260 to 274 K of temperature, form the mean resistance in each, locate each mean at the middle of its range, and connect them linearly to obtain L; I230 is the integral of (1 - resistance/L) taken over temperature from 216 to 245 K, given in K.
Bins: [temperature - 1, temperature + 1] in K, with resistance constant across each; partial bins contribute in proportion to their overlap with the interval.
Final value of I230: 7.9 K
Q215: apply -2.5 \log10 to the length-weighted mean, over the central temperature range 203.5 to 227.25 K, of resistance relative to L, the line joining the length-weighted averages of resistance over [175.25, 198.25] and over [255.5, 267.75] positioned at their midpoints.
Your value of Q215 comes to 0.46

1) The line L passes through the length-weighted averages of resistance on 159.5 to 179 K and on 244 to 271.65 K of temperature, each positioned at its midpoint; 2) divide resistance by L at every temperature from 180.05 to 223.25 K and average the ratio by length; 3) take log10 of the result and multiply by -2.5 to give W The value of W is 0.249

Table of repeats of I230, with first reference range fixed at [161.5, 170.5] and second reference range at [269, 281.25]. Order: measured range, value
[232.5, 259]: 4.7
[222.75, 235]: 3.4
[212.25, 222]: 5.7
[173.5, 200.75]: 2.9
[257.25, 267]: 0.8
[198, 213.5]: 3.4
